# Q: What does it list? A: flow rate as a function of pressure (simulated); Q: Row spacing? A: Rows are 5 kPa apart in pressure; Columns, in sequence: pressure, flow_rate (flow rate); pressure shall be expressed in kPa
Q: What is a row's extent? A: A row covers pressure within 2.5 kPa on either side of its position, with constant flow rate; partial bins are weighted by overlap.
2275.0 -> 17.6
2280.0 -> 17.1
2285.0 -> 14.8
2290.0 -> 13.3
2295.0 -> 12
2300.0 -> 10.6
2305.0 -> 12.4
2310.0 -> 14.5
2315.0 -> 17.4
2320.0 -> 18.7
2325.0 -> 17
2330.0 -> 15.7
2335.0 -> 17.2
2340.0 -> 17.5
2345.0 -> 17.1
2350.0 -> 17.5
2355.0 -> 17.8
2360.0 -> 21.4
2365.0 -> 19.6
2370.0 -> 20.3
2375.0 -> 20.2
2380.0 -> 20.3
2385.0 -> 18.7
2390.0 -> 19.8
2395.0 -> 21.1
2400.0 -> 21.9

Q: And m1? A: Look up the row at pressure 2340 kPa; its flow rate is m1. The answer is 17.5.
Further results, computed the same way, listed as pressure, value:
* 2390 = 19.8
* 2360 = 21.4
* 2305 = 12.4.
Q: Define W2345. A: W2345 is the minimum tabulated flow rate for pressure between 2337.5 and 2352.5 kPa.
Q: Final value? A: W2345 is 17.1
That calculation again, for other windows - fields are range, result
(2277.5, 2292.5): 13.3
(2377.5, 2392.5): 18.7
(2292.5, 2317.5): 10.6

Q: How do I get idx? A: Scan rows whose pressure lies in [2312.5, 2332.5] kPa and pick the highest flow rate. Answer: 18.7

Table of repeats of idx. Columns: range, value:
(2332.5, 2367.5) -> 21.4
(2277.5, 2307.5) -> 17.1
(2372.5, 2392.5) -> 20.3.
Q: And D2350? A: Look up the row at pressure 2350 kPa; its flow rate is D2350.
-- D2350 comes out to 17.5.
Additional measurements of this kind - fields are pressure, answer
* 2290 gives 13.3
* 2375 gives 20.2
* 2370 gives 20.3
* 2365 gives 19.6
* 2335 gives 17.2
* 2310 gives 14.5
